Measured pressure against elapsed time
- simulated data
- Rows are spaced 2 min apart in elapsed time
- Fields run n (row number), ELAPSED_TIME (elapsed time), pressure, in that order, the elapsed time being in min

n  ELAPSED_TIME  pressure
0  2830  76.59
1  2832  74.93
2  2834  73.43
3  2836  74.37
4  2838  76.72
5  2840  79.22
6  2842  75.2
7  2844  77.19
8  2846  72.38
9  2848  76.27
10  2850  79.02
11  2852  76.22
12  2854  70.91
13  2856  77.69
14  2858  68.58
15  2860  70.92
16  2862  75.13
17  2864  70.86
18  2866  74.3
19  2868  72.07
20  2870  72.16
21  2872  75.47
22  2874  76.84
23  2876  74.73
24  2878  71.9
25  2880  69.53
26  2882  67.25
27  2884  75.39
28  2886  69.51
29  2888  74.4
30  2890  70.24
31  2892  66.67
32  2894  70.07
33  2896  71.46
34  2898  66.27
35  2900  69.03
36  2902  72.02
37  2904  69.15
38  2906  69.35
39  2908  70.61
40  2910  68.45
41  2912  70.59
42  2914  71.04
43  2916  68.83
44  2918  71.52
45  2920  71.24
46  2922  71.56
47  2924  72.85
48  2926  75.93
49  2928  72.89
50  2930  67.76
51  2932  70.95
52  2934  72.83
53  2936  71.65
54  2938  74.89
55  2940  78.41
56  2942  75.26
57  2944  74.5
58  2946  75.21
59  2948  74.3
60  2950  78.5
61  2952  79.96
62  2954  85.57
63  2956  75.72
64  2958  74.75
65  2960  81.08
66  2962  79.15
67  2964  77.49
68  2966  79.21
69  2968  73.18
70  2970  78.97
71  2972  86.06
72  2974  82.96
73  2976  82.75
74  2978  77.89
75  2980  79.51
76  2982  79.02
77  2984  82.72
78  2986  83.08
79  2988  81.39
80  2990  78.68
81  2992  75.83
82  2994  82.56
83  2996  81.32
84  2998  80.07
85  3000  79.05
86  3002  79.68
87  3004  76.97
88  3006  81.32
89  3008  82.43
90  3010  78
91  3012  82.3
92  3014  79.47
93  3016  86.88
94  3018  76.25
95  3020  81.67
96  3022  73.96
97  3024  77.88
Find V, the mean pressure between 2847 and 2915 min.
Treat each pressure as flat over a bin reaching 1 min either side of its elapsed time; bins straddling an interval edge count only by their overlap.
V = 71.9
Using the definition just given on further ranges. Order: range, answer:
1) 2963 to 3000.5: 80.1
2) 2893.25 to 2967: 73.5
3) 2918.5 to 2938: 72.1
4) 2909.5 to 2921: 70.4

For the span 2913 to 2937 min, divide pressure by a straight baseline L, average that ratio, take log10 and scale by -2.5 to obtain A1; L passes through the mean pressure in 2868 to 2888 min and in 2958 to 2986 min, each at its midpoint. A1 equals 0.07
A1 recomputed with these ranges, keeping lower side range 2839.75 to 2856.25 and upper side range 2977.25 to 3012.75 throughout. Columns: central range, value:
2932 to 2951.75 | 0.05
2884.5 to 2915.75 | 0.11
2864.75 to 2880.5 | 0.04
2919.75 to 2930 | 0.08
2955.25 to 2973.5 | 0.01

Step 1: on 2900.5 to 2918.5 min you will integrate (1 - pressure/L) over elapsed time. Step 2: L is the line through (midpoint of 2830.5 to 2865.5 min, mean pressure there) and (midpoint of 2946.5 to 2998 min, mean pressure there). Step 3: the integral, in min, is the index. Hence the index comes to 1.6 min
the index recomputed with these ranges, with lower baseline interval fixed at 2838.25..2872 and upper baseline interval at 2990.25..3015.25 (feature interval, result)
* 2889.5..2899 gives 0.9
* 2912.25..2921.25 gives 0.7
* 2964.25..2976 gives -0.2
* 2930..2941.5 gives 0.6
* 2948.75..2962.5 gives -0.2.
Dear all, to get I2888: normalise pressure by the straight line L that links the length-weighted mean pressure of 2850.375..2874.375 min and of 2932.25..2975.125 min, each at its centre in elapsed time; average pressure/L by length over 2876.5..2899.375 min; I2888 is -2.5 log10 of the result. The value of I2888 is 0.064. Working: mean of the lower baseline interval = 73.5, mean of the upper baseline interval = 77.5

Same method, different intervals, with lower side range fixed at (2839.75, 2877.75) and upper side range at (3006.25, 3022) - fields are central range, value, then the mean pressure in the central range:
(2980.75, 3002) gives -0.009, 80.3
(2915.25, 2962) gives 0.040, 74.7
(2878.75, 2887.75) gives 0.067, 70.8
